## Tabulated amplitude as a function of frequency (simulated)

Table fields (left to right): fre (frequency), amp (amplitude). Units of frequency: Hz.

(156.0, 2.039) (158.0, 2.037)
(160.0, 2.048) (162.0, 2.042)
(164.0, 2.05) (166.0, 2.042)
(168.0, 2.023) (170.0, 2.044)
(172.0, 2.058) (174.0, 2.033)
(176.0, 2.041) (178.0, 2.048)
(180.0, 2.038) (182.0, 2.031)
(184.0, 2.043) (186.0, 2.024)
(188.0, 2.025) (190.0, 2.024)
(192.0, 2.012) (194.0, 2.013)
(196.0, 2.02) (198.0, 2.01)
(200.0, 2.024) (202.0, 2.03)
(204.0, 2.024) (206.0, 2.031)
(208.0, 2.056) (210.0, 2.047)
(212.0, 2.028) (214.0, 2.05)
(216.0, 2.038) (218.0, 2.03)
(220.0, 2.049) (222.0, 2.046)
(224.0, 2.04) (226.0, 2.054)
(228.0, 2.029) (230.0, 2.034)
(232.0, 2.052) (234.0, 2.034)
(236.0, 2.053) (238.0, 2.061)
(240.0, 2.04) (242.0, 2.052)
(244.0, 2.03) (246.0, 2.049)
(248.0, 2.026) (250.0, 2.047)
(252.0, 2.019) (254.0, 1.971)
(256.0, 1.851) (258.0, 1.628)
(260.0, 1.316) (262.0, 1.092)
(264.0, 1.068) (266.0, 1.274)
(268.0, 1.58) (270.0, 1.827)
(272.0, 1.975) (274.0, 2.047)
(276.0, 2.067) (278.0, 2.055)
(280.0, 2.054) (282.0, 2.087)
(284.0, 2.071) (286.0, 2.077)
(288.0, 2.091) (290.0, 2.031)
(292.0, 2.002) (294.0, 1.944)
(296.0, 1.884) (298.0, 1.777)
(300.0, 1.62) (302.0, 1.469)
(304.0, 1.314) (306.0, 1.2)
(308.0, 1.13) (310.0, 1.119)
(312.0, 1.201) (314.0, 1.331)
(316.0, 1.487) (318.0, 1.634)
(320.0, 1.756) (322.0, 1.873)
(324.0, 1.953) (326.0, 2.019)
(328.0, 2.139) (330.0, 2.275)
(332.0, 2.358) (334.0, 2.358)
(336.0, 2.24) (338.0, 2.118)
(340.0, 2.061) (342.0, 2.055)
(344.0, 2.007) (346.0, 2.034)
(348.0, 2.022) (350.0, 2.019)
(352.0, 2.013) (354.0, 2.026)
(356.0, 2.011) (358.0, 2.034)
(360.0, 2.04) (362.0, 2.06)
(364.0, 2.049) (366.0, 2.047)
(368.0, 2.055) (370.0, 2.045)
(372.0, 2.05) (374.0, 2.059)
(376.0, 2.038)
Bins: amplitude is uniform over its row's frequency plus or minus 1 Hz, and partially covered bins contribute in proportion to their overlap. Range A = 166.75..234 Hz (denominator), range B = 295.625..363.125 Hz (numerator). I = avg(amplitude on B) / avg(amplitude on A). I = 0.91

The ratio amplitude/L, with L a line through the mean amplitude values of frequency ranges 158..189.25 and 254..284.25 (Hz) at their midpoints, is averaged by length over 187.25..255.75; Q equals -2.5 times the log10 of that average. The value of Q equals -0.082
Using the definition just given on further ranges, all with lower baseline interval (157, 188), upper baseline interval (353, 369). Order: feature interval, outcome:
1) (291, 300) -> 0.094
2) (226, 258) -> 0.015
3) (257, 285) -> 0.182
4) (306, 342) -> 0.127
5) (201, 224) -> 0.000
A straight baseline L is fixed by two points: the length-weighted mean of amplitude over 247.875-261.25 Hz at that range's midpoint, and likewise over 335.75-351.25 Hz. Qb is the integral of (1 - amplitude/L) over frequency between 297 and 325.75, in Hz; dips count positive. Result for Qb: 6.8 Hz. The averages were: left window 1.81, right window 2.06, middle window 1.5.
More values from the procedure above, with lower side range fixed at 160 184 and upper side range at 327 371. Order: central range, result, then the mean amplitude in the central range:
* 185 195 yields 0.13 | 2.02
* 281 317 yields 7.29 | 1.66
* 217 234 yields 0.13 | 2.04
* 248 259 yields 0.80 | 1.91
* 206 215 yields 0.04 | 2.04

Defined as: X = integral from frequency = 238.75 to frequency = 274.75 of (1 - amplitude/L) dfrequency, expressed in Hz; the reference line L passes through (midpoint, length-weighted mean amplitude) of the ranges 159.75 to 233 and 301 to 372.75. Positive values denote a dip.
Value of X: 3.6 Hz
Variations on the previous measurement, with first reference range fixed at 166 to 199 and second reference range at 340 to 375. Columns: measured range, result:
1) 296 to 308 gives 3.3 Hz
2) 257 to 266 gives 3.4 Hz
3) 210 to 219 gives 0.0 Hz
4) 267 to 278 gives 0.7 Hz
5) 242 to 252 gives 0.0 Hz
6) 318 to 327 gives 0.7 Hz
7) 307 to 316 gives 3.6 Hz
